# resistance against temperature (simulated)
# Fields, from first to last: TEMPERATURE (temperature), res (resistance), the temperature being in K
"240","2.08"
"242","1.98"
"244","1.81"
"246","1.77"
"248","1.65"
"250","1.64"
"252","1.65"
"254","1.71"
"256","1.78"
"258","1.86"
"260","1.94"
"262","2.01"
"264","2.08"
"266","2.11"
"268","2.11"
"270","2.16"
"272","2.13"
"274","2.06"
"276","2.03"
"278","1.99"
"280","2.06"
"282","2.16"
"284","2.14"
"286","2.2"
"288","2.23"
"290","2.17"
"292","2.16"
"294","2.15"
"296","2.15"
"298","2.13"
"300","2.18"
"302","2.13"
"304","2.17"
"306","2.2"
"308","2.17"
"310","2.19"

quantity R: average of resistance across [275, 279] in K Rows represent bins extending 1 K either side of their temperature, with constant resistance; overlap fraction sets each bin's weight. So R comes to 2.01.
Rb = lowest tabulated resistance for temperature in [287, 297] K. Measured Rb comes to 2.15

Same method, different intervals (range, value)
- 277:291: 1.99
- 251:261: 1.65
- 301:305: 2.13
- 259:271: 1.94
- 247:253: 1.64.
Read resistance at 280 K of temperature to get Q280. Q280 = 2.06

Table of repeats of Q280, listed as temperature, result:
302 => 2.13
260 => 1.94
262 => 2.01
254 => 1.71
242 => 1.98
